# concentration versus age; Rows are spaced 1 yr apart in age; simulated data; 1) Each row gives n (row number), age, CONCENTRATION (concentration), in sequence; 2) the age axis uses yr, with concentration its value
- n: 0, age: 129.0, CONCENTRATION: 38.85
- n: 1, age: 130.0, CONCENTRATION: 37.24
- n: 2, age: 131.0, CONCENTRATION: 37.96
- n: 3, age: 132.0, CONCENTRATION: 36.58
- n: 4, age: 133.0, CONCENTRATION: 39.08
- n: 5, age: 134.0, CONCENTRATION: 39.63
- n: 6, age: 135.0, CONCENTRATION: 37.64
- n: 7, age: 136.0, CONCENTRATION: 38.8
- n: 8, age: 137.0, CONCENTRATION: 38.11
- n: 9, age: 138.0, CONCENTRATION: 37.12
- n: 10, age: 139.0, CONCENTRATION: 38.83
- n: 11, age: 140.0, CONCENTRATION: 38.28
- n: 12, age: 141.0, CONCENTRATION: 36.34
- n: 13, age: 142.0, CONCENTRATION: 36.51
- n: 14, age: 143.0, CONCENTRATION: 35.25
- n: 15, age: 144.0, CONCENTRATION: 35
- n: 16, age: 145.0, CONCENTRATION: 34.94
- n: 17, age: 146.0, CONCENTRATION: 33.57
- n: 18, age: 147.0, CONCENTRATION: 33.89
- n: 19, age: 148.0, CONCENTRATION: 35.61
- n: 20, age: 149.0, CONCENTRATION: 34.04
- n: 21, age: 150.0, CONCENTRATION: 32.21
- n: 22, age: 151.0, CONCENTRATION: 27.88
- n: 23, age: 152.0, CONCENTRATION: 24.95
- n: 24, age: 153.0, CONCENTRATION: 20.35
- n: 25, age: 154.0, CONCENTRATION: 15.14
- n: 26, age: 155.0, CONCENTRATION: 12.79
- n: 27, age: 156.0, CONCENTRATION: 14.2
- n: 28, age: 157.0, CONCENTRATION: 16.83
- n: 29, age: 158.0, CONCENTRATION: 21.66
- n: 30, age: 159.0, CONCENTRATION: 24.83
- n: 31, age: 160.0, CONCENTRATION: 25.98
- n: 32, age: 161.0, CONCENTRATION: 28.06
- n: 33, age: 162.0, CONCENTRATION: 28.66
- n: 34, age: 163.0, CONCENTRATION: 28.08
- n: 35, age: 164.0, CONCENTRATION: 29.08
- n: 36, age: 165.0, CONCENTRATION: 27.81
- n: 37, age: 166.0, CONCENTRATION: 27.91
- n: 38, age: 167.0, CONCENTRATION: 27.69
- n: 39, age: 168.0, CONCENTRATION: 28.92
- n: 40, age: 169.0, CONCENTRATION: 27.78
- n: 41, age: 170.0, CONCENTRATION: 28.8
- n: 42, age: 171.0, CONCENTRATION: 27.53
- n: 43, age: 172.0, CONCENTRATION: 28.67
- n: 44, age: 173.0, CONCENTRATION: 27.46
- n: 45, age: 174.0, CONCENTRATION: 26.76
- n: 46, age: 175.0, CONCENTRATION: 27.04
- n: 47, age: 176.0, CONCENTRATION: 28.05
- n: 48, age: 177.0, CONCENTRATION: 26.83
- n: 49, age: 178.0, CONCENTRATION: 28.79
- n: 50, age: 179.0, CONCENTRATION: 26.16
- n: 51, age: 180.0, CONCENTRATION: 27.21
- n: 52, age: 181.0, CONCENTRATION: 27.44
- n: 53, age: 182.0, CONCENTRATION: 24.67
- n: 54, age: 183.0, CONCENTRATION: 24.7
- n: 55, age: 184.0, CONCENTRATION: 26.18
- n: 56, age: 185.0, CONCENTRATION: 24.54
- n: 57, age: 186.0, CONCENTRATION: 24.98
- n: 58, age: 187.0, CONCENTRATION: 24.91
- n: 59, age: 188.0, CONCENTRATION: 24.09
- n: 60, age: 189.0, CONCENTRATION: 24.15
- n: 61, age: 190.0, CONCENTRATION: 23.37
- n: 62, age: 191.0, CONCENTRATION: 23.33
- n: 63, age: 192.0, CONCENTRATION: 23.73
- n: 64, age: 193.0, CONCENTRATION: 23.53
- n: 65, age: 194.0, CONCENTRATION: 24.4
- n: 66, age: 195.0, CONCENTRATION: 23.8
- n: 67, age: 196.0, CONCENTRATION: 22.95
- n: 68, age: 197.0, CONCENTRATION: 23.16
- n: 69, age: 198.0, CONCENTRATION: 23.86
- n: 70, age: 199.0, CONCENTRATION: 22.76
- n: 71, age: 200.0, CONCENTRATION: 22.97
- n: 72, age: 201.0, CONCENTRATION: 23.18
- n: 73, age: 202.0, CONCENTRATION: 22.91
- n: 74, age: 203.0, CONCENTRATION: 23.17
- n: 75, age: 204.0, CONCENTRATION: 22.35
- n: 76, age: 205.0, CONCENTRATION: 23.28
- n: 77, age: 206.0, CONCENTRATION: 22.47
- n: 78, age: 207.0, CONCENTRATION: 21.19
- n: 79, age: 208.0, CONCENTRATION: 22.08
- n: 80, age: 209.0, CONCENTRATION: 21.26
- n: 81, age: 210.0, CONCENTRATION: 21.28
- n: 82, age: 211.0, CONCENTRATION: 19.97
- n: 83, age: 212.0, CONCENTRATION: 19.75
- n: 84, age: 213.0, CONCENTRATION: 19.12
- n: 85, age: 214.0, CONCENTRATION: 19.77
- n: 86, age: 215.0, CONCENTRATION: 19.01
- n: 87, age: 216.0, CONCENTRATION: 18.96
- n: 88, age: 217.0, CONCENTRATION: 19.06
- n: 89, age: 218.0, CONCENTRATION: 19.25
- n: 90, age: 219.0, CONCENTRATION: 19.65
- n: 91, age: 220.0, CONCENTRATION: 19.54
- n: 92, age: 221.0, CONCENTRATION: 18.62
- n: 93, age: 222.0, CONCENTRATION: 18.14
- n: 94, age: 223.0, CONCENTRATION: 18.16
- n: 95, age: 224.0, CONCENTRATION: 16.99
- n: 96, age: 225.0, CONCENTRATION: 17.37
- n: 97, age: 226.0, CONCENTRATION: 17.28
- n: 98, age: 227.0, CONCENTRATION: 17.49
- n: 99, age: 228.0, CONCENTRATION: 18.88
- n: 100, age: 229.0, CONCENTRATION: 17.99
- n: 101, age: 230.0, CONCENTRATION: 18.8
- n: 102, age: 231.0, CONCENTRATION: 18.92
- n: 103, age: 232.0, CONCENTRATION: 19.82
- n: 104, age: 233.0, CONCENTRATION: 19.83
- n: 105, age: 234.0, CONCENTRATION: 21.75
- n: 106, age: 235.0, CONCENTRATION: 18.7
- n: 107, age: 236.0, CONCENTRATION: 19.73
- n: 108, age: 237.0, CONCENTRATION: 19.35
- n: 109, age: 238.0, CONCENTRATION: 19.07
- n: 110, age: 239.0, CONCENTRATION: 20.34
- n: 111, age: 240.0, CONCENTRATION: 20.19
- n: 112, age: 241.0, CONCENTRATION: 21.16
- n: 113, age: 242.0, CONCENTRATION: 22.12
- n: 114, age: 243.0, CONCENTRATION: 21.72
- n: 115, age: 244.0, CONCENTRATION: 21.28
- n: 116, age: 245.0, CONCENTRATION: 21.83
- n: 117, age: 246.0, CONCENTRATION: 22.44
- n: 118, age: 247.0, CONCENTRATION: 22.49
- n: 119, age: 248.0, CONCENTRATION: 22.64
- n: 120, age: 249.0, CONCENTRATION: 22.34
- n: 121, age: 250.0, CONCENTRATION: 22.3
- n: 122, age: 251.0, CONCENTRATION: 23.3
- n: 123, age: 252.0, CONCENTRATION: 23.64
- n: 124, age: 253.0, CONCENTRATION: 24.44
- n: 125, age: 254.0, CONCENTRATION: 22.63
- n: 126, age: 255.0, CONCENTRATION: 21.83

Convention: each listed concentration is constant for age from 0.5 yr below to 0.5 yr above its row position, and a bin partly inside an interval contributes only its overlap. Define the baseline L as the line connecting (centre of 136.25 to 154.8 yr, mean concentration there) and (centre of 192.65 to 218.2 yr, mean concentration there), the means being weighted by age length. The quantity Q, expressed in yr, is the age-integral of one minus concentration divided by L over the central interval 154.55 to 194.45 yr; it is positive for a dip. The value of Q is 2.4 yr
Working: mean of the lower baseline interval 32.4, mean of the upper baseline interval 21.8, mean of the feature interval 25.5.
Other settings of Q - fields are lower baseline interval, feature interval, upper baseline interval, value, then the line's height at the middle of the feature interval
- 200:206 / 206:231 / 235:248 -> 3.3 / 22.1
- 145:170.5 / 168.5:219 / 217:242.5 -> -2.1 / 22.8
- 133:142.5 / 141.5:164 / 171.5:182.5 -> 4.4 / 33.9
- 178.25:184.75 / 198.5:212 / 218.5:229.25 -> -0.3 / 21.7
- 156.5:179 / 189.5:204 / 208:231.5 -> -0.5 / 22.5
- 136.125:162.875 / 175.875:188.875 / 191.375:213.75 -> -0.4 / 25.1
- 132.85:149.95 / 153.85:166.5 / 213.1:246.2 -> 3.6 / 32.8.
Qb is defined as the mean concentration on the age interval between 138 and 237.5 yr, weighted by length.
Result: 24.4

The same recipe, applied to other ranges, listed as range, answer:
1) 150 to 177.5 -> 25.3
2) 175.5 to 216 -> 23.5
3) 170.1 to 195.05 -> 25.8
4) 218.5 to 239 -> 18.8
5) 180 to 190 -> 25.1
